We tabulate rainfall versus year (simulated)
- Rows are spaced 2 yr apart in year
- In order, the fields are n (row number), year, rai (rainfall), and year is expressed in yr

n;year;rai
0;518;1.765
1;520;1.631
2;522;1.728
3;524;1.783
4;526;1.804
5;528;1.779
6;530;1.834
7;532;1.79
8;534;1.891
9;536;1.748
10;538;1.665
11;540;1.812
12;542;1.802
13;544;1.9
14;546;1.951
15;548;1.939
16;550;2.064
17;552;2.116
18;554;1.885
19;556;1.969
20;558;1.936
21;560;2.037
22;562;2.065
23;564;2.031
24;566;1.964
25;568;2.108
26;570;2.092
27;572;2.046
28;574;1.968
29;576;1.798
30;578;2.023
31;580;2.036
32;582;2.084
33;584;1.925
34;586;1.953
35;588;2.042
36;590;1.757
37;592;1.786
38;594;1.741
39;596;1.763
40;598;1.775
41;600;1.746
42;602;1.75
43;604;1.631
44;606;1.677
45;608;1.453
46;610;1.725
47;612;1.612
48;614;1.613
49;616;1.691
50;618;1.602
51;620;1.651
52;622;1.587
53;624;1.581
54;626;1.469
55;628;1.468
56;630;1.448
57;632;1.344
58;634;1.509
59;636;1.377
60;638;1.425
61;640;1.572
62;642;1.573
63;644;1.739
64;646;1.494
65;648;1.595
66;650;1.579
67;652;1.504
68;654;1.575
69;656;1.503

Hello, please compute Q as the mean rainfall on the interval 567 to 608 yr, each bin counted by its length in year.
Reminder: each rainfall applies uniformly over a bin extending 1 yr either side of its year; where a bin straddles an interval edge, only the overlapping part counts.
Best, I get 1.87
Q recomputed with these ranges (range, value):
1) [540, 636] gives 1.81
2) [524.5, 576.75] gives 1.92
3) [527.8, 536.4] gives 1.82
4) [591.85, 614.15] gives 1.69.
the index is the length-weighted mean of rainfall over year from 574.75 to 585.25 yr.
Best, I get 1.97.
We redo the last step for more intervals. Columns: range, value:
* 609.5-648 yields 1.55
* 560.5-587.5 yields 2.01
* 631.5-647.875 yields 1.51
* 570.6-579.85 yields 1.97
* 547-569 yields 2.01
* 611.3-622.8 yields 1.63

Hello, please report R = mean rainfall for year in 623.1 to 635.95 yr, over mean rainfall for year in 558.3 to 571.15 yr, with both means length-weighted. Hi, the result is 0.72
